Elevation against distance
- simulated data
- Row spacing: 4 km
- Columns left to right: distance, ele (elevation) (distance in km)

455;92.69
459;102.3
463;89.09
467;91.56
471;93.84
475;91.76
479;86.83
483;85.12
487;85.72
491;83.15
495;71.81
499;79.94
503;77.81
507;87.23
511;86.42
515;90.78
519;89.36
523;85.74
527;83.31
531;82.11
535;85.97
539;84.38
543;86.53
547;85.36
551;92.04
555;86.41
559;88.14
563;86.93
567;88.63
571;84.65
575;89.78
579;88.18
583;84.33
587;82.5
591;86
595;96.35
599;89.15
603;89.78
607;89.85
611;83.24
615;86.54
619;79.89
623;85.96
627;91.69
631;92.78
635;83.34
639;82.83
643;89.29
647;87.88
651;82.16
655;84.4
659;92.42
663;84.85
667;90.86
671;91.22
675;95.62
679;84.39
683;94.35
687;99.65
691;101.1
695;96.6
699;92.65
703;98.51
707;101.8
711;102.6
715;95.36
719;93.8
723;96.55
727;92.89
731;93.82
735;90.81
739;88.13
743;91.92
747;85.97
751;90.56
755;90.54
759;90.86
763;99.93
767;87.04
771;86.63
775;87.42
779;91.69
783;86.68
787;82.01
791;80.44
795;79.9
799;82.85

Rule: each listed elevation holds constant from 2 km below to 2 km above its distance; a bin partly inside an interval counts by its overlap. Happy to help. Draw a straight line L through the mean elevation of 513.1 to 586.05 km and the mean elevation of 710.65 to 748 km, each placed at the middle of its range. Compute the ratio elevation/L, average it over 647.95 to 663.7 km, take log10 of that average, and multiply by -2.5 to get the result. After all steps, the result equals 0.05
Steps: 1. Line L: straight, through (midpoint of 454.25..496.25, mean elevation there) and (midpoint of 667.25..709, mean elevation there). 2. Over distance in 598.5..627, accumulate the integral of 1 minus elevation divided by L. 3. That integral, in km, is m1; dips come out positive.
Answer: 2.0 km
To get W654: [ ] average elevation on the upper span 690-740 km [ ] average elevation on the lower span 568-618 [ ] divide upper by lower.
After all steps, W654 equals 1.10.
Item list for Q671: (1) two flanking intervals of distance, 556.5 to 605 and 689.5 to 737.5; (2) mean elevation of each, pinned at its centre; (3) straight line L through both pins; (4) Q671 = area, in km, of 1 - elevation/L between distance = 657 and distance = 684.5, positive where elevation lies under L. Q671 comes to 0.9 km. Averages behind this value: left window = 87.9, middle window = 90.5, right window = 96.2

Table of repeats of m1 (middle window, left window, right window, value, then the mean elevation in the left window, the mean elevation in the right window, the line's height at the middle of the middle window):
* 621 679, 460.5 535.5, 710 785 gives 0.79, 85.8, 91.6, 89.3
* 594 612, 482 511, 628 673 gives -0.82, 81.8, 87.6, 85.8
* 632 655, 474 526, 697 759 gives 1.25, 84.6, 93.6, 90.3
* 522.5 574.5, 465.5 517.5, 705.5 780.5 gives 0.49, 85.5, 92.5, 87.1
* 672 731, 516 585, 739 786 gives -4.76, 86.6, 89.7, 88.8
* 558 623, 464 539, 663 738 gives 1.85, 85.5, 94.8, 89.6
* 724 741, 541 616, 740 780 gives -0.37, 87.6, 90.2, 89.8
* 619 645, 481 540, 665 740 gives 1.08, 83.9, 94.9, 90.8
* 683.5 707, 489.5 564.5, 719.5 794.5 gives -2.54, 84.9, 89.5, 88.3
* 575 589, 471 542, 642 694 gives 0.31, 84.8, 90.8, 87.6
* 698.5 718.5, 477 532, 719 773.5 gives -1.81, 84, 91.3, 90.1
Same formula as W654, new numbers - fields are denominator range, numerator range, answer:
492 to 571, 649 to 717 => 1.10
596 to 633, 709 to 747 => 1.06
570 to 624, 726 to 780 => 1.04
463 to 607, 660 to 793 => 1.06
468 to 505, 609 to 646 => 1.02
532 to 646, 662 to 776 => 1.07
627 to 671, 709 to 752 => 1.06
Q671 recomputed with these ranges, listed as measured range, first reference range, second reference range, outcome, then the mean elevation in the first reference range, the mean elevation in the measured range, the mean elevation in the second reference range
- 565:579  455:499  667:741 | 0.48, 88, 87.8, 94.9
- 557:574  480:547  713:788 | -0.32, 84.2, 87.2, 90.8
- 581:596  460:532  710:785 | 0.23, 85.9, 86.7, 91.6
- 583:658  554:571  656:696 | 2.66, 87.3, 86.9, 92.8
